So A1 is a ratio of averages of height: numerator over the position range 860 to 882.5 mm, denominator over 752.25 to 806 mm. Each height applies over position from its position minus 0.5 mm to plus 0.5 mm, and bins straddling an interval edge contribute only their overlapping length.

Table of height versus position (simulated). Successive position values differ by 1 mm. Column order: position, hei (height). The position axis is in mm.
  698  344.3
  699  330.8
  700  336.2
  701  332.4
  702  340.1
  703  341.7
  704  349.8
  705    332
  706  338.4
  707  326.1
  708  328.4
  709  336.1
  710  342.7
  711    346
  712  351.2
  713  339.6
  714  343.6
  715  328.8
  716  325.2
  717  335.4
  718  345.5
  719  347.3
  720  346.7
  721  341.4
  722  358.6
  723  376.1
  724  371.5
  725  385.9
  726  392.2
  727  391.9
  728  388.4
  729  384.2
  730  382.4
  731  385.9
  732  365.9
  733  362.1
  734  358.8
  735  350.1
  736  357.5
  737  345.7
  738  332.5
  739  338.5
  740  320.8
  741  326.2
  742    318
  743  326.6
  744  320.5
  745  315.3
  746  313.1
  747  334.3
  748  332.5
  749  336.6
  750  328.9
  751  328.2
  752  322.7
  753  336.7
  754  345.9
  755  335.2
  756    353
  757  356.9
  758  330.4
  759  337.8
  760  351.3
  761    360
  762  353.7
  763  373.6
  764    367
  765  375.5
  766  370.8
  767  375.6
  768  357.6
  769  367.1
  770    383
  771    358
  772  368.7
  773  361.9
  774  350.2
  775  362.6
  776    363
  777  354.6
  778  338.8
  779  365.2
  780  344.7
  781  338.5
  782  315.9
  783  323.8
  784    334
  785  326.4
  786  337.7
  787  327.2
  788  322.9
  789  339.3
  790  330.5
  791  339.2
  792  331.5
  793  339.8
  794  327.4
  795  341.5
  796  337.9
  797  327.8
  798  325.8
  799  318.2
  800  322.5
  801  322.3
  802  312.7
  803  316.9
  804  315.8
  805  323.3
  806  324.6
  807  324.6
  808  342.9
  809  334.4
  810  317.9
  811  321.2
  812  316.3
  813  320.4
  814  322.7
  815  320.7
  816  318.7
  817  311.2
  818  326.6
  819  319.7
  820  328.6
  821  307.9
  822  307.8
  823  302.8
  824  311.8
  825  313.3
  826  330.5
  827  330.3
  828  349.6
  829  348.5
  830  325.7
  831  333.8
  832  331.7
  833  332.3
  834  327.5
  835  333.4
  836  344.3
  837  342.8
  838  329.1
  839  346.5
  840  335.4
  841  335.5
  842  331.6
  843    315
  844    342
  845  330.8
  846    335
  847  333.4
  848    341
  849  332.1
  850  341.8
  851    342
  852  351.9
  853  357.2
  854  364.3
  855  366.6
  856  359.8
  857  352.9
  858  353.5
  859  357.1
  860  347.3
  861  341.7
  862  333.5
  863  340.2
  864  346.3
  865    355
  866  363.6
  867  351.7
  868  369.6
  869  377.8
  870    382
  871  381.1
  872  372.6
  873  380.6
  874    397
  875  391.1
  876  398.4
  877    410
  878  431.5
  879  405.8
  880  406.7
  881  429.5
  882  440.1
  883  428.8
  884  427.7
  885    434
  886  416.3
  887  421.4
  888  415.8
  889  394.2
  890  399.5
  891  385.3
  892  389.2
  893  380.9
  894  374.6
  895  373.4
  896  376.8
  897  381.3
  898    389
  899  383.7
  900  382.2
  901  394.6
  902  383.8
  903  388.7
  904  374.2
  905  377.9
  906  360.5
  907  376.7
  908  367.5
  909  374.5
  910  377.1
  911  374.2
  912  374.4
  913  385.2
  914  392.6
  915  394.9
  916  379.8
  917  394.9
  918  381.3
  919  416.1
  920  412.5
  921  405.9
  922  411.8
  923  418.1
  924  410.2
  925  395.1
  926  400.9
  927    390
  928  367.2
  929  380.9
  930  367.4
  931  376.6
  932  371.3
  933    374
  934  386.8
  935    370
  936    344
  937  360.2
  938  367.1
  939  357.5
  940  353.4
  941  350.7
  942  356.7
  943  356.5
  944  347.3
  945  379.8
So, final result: 1.1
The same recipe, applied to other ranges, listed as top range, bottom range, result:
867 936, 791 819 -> 1.20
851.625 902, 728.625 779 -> 1.10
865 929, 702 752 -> 1.13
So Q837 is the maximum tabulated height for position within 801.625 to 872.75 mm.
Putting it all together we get 382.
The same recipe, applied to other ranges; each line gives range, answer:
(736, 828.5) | 383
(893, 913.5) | 394.6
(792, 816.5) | 342.9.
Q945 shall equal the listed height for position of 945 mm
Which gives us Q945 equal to 379.8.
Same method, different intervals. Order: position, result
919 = 416.1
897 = 381.3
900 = 382.2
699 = 330.8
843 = 315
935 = 370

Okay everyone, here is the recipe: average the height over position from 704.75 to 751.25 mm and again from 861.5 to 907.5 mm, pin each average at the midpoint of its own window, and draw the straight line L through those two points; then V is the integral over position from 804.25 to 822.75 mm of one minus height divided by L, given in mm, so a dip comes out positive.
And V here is 2.4 mm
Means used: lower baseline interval 347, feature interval 321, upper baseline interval 389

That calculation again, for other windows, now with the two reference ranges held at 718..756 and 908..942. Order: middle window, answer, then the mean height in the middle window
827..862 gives 2.5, 341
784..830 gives 4.5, 325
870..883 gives -1.1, 404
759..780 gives -0.4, 362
